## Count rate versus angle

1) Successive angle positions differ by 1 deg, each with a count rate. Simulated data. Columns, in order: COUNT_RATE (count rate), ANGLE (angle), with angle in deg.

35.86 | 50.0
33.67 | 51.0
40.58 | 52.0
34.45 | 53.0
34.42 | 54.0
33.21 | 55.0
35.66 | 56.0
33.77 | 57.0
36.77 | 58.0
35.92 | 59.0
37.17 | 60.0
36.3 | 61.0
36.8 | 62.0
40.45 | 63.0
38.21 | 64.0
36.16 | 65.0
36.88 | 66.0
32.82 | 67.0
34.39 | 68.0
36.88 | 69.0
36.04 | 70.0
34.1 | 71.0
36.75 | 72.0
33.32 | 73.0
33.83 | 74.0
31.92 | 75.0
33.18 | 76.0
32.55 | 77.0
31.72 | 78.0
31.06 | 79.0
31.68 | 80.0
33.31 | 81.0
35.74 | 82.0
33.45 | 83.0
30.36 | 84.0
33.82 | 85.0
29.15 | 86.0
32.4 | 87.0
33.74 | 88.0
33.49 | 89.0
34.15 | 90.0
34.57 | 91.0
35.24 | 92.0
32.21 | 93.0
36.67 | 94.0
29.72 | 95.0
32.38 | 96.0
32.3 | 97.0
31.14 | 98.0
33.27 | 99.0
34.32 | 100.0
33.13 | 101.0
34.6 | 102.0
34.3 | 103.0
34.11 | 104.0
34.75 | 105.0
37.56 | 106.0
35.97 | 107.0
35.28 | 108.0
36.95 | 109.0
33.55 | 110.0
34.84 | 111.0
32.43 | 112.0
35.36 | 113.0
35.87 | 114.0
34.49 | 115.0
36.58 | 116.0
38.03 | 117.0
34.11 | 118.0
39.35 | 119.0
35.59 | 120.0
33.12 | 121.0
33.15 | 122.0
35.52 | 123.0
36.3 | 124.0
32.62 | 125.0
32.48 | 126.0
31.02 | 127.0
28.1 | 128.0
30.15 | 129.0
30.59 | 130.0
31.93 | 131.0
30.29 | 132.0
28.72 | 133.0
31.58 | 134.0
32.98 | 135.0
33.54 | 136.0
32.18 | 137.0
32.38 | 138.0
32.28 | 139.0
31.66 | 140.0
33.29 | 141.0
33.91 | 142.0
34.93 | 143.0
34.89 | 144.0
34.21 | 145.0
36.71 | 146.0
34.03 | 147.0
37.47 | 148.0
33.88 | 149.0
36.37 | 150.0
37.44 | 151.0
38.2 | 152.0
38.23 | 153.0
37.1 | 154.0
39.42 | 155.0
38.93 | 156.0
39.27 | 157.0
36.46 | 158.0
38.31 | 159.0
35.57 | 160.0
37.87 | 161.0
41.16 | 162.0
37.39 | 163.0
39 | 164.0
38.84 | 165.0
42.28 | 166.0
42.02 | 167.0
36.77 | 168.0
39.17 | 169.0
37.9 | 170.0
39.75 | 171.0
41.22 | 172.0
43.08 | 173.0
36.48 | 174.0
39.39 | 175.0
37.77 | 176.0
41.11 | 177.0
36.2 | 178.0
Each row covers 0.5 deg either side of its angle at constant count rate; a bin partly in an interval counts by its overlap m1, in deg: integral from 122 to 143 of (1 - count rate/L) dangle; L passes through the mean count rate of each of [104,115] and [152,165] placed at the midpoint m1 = 2.5 deg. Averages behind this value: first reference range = 35.2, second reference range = 38.2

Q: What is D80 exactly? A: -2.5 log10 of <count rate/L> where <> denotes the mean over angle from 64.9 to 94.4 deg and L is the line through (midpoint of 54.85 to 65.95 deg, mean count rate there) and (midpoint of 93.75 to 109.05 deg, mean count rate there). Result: 0.05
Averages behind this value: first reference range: 36.5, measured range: 33.7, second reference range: 34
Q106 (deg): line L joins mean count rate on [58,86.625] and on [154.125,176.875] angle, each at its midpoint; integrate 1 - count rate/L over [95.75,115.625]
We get 0.9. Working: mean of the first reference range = 34.5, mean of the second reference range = 39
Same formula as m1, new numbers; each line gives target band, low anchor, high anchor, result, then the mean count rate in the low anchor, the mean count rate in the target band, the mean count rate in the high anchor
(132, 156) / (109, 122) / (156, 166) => 1.7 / 35.3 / 34.6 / 38.4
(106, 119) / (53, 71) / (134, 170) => 0.2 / 35.9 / 35.5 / 36.5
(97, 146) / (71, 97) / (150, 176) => 2.8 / 33.1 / 33.7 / 38.8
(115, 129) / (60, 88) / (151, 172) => 1.0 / 34.2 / 34.2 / 38.7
